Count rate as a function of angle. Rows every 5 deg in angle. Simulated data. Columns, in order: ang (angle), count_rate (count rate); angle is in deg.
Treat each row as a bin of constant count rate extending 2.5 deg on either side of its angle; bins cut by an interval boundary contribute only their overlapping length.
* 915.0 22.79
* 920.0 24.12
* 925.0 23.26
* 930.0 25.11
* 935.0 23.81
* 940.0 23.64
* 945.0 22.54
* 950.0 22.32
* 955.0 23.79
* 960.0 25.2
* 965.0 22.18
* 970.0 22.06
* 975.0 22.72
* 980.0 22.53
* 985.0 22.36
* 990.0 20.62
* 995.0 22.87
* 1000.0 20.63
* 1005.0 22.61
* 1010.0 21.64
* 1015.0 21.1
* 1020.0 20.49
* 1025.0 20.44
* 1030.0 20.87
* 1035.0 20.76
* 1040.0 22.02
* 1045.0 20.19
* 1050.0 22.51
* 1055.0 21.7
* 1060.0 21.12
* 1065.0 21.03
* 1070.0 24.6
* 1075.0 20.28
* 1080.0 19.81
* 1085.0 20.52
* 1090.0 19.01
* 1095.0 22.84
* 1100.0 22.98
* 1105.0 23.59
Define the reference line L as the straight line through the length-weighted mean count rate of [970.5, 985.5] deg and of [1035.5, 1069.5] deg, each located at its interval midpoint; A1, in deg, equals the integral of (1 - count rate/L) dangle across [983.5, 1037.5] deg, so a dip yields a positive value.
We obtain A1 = 2.0 deg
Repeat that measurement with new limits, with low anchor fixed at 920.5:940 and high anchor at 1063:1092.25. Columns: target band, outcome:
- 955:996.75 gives 0.8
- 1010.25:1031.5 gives 1.2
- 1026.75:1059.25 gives 0.5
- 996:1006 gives 0.4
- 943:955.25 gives 0.5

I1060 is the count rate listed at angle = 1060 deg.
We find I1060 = 21.12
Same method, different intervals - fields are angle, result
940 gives 23.64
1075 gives 20.28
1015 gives 21.1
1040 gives 22.02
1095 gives 22.84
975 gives 22.72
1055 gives 21.7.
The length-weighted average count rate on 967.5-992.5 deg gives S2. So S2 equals 22.1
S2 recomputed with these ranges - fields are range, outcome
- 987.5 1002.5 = 21.4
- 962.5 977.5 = 22.3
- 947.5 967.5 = 23.4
